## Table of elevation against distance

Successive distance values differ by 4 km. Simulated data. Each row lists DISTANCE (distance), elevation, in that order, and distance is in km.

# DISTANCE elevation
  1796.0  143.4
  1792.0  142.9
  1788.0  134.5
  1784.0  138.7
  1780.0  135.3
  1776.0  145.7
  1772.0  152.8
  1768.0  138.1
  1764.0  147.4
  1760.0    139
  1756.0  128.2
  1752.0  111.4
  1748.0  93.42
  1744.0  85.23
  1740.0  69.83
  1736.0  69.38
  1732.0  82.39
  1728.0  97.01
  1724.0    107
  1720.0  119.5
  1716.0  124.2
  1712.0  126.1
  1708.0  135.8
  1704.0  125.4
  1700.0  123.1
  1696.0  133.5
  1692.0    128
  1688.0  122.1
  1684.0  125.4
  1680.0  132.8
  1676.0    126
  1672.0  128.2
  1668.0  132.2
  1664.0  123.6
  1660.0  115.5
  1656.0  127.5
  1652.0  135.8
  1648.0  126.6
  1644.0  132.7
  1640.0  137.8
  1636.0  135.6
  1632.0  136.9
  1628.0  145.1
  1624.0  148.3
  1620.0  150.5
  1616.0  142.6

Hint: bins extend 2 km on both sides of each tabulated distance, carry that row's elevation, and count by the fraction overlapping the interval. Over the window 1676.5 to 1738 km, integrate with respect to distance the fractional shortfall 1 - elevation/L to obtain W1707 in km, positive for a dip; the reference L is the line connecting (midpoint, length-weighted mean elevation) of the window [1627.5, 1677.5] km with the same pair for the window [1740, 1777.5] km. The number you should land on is 4.9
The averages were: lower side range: 131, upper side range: 124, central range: 117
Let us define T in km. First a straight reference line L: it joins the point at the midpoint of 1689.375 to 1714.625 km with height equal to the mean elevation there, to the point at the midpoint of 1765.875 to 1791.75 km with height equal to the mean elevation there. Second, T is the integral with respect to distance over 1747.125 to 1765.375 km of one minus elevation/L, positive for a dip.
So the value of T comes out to 1.7 km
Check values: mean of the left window 128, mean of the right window 141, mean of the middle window 125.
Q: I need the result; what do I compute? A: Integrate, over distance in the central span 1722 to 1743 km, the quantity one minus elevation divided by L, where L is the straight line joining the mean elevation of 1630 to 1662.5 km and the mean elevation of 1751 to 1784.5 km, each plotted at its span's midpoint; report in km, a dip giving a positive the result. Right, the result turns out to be 7.85 km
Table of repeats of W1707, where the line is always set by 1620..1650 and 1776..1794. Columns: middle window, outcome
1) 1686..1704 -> 1.56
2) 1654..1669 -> 1.55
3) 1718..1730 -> 2.66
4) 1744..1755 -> 2.94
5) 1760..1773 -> -0.54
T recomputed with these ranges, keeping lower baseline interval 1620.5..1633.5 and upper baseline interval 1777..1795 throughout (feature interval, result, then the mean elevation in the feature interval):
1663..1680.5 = 1.76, 128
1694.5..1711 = 1.46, 129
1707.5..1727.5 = 3.05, 120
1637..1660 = 2.07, 131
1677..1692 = 1.63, 127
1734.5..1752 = 7.09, 83.4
